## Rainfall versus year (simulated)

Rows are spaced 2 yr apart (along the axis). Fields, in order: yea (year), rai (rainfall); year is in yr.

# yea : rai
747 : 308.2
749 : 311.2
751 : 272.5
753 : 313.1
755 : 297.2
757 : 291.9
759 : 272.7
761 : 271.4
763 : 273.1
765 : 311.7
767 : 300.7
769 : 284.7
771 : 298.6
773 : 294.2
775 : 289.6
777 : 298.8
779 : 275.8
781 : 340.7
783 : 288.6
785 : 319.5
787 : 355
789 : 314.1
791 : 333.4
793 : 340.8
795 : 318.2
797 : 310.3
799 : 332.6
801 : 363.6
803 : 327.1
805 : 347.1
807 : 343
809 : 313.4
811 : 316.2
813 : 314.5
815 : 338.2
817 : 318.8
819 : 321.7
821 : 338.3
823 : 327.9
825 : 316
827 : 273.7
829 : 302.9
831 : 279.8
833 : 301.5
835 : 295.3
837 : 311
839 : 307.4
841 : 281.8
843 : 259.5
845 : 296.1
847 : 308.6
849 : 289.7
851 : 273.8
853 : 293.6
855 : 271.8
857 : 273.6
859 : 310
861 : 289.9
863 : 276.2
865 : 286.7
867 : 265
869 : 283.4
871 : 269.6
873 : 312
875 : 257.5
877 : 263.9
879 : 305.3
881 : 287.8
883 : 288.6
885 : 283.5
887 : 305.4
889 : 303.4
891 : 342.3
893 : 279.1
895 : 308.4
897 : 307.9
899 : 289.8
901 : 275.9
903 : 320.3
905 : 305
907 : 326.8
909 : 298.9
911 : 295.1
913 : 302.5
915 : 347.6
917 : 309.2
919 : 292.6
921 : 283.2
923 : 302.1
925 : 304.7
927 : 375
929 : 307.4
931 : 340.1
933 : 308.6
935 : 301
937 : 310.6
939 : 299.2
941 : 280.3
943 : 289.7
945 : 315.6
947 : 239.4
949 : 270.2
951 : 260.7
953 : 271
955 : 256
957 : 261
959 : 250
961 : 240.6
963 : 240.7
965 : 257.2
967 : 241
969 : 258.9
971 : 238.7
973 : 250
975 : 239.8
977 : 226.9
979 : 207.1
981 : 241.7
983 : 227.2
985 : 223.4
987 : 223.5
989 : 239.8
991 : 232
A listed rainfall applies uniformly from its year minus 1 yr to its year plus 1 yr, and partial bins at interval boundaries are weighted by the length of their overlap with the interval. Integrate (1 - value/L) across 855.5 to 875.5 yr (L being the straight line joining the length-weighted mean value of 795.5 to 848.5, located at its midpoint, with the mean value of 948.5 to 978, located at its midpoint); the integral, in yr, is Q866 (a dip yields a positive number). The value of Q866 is 0.76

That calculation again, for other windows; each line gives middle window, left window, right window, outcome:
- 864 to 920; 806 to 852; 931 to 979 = -2.2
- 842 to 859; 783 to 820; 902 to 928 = 1.9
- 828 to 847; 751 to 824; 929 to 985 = 0.3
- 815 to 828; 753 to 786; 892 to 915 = -0.9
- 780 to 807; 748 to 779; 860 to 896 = -3.7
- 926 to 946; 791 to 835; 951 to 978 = -3.8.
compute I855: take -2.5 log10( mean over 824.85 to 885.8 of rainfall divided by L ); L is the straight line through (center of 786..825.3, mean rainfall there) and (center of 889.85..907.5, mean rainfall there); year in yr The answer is 0.11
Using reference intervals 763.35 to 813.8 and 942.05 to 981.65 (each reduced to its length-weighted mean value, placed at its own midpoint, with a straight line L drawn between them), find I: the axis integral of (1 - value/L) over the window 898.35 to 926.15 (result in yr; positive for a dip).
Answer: -3.41 yr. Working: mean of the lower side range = 317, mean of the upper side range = 253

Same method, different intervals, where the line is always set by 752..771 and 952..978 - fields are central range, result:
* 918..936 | -3.9 yr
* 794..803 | -1.5 yr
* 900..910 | -1.7 yr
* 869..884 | -0.9 yr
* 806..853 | -4.8 yr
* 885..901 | -2.3 yr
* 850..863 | -0.6 yr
